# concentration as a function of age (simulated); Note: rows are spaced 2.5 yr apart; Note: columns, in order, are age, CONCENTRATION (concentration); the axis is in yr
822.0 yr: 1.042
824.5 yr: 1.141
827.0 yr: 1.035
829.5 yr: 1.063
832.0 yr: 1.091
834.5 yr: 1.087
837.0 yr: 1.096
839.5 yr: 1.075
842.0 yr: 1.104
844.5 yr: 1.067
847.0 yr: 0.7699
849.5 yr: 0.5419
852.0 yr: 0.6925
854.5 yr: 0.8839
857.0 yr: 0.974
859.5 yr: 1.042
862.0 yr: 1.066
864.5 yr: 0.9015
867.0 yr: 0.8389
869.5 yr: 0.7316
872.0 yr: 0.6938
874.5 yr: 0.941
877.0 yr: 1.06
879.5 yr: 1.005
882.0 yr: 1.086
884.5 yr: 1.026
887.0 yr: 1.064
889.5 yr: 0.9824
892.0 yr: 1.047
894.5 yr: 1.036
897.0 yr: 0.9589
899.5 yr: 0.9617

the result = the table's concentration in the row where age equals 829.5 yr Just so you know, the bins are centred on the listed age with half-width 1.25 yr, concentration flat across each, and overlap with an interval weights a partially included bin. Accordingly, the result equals 1.063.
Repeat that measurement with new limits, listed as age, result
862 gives 1.066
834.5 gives 1.087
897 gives 0.9589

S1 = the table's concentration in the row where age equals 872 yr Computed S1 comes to 0.6938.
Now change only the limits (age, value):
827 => 1.035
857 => 0.974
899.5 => 0.9617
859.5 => 1.042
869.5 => 0.7316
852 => 0.6925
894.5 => 1.036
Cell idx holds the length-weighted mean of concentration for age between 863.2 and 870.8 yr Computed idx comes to 0.825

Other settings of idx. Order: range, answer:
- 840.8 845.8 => 1.08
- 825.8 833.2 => 1.06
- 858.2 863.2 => 1.05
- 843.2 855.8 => 0.793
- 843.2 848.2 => 0.922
